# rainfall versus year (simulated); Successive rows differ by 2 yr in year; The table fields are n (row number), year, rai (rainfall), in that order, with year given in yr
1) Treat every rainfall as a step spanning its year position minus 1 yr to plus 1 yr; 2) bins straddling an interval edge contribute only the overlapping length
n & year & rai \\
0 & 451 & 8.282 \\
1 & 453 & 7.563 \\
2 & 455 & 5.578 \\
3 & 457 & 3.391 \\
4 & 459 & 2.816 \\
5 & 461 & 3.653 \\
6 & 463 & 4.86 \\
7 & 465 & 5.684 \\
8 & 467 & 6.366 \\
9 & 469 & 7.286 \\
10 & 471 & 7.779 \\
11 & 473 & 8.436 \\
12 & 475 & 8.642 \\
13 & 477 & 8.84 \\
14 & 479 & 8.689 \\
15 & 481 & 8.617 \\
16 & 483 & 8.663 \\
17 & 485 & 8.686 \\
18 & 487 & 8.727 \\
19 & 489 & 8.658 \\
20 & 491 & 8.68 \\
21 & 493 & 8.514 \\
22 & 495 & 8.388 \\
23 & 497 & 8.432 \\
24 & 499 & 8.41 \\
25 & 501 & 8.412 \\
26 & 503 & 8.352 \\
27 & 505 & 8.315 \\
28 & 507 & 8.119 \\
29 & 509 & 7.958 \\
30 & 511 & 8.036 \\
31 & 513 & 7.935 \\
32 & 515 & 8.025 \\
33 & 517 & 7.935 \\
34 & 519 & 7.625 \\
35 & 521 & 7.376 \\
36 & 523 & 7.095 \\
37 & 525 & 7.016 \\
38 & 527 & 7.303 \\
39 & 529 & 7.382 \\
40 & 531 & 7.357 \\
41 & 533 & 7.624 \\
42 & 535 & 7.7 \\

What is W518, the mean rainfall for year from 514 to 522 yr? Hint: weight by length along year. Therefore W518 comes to 7.74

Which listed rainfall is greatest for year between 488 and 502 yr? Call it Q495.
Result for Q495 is 8.68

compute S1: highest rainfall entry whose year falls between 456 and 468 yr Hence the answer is 6.366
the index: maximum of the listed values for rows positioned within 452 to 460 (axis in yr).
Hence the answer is 7.563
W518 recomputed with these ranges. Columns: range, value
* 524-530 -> 7.23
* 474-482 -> 8.7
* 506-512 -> 8.04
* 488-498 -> 8.53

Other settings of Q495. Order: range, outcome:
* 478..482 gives 8.689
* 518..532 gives 7.625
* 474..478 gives 8.84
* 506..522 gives 8.119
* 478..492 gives 8.727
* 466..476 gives 8.642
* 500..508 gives 8.412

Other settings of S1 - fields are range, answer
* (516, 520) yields 7.935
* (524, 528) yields 7.303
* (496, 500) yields 8.432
